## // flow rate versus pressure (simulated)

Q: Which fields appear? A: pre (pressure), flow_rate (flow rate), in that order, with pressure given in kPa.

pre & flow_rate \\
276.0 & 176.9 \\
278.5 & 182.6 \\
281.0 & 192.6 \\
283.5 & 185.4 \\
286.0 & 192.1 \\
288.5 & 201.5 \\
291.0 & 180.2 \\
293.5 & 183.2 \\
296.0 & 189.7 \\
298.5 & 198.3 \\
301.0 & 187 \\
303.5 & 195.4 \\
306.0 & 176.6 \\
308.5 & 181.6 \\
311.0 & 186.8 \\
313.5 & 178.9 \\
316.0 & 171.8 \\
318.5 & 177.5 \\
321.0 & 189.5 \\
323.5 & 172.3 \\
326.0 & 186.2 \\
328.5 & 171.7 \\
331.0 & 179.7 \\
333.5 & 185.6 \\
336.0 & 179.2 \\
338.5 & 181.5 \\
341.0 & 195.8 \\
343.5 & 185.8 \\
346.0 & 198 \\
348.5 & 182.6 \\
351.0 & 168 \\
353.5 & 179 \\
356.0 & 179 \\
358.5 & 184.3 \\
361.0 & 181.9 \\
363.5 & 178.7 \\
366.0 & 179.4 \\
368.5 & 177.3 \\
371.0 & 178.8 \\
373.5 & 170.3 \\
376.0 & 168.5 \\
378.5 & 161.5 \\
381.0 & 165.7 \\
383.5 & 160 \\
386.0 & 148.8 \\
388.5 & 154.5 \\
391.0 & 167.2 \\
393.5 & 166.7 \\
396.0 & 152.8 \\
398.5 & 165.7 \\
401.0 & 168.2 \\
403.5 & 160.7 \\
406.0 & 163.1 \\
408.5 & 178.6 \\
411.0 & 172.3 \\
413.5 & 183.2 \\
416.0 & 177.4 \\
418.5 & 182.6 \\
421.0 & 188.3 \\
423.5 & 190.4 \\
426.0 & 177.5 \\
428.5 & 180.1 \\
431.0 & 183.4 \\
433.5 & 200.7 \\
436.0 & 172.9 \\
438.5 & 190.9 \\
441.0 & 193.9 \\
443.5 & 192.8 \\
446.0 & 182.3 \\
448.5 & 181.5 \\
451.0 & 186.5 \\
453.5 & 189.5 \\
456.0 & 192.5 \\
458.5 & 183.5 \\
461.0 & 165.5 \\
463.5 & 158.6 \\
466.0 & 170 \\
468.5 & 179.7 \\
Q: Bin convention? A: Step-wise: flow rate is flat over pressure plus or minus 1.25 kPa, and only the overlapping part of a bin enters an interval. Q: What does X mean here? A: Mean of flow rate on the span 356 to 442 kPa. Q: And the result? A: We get 174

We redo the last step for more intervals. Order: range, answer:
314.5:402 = 175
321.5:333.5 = 179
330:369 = 182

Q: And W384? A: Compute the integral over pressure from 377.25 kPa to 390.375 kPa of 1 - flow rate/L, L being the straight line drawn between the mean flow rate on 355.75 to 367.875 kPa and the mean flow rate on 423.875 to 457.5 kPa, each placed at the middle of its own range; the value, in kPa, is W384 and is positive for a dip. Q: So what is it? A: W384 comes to 1.7 kPa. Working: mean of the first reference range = 181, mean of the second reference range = 187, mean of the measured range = 159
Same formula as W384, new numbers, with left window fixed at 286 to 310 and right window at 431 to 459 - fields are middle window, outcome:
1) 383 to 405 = 3.2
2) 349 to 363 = 0.7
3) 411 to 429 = 0.6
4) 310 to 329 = 0.9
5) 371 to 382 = 1.2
